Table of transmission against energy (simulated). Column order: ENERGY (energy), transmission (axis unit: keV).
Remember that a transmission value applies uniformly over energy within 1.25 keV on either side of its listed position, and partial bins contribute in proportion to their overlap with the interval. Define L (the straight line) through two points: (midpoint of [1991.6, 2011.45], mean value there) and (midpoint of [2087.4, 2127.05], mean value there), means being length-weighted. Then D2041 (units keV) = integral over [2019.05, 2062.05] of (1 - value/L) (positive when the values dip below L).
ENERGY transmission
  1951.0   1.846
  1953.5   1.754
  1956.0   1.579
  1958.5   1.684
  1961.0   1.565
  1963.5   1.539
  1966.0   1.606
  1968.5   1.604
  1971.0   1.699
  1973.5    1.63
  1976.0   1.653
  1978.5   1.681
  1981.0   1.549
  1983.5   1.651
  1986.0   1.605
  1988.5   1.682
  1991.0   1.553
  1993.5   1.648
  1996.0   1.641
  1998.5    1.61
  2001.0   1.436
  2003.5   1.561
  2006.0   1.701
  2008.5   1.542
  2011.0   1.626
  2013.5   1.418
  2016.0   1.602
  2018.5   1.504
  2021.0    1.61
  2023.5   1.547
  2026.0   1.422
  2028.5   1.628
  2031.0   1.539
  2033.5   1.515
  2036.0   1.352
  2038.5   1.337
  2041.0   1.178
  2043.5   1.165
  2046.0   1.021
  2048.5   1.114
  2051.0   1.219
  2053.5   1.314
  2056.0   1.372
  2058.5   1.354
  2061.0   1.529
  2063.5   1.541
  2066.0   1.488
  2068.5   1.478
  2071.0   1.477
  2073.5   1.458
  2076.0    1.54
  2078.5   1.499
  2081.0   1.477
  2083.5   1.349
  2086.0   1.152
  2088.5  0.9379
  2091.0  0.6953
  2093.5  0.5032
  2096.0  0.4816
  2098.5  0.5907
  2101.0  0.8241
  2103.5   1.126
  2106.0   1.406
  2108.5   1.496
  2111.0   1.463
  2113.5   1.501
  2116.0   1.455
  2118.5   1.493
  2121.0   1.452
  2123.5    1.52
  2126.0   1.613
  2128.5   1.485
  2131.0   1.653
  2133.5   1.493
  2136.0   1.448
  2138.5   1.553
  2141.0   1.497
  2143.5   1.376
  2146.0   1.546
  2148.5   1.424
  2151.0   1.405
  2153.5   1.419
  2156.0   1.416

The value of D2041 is 2.0 keV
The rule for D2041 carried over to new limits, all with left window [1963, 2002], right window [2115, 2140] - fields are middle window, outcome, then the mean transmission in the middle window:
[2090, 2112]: 8.4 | 0.951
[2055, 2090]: 3.5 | 1.4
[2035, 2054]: 4.4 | 1.21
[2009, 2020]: 0.4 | 1.54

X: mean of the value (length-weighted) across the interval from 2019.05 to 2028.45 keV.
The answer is 1.54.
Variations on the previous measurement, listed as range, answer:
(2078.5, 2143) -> 1.27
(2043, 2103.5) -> 1.19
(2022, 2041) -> 1.46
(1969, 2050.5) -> 1.51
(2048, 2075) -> 1.4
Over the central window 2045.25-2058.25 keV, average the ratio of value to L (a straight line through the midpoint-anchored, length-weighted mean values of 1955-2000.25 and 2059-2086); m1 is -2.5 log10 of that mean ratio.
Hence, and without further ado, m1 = 0.22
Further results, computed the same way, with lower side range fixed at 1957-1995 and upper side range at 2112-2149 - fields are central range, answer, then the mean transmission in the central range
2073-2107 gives 0.40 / 1.06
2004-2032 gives 0.02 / 1.56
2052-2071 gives 0.08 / 1.44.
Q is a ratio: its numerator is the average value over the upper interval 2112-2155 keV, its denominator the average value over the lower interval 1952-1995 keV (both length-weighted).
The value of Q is 0.9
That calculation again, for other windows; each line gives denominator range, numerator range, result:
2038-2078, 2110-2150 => 1.11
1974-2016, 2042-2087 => 0.85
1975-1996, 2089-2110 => 0.55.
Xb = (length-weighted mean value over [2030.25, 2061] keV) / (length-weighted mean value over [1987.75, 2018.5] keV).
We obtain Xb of 0.8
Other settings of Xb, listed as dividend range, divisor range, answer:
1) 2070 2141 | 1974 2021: 0.81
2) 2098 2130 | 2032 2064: 1.04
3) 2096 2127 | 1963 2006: 0.80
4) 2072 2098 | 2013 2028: 0.72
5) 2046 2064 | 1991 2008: 0.83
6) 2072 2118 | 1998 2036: 0.76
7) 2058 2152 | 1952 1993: 0.82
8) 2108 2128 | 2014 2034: 0.97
